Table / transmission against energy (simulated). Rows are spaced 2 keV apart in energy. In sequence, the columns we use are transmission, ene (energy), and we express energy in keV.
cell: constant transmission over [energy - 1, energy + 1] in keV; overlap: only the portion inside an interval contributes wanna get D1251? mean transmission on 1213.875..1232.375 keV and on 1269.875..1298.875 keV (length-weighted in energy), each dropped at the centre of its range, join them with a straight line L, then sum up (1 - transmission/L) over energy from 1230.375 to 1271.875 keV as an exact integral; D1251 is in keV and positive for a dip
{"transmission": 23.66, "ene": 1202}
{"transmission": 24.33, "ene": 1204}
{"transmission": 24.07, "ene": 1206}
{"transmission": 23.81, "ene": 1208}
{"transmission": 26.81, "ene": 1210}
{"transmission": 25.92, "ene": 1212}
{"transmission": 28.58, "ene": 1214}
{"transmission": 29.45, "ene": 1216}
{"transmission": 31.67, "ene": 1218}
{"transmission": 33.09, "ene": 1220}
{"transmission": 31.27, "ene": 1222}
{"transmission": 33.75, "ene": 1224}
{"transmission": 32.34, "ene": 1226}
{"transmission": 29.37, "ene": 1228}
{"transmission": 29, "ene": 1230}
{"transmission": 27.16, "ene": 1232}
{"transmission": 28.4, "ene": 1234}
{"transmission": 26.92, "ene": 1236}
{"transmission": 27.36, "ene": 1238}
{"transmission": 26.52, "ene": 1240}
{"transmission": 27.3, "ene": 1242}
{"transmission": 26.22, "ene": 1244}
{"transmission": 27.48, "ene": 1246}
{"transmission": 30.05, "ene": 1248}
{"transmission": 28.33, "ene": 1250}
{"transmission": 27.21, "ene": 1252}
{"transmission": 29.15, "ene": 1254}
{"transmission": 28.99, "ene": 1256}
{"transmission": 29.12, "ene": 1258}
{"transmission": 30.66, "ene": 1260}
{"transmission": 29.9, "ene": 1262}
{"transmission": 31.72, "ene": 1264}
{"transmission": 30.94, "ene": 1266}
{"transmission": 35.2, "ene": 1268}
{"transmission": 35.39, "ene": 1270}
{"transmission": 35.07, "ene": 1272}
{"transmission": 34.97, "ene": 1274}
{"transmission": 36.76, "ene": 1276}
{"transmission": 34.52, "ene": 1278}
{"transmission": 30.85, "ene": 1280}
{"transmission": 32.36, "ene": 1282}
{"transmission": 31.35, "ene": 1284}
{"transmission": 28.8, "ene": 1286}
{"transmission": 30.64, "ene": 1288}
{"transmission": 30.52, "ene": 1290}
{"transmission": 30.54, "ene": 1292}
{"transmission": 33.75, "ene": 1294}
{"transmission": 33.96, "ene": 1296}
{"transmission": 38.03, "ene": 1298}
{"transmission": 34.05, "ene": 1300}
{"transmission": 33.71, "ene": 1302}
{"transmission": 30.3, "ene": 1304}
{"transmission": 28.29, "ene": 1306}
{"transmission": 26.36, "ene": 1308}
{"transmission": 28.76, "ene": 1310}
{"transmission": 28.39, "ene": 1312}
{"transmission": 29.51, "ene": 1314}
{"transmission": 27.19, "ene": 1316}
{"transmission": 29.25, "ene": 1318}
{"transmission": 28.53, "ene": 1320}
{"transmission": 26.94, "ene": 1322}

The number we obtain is 3.30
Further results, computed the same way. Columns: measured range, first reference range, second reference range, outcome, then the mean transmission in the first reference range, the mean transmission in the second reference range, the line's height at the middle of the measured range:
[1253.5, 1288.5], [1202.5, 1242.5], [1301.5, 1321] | -4.2 keV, 28.3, 28.9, 28.6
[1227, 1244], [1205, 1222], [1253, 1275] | 1.2 keV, 28.1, 31.9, 29.8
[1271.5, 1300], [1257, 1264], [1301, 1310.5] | -3.1 keV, 30.2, 29.5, 29.8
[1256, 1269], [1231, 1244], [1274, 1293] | -0.6 keV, 27.2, 32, 29.8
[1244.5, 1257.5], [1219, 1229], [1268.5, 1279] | 2.0 keV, 32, 35.3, 33.8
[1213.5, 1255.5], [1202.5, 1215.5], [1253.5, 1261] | -2.2 keV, 25.7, 29.5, 27.7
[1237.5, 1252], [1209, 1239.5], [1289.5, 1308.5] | 1.2 keV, 29.4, 32.1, 30.1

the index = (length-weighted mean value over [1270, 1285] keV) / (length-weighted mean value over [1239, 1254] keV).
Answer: 1.2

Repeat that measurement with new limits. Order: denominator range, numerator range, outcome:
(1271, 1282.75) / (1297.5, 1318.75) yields 0.88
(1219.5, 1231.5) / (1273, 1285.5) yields 1.07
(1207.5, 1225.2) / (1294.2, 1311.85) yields 1.07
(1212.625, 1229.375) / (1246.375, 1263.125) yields 0.94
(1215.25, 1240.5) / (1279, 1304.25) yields 1.08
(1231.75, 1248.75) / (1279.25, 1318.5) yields 1.12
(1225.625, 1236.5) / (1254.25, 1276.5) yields 1.13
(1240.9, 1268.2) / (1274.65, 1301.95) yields 1.12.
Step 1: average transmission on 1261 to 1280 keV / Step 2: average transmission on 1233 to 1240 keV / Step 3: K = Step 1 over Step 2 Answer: 1.23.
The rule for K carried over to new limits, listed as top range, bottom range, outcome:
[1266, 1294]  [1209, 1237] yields 1.11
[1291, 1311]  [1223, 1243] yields 1.10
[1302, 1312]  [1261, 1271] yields 0.89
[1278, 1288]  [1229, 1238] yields 1.12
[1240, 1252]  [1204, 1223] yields 0.99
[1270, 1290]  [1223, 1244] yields 1.14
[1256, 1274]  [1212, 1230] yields 1.05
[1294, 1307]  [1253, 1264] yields 1.11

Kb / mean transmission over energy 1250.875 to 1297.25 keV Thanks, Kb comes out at 31.9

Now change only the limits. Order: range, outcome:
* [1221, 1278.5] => 30.3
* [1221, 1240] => 29.4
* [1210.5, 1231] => 30.4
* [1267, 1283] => 34.4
